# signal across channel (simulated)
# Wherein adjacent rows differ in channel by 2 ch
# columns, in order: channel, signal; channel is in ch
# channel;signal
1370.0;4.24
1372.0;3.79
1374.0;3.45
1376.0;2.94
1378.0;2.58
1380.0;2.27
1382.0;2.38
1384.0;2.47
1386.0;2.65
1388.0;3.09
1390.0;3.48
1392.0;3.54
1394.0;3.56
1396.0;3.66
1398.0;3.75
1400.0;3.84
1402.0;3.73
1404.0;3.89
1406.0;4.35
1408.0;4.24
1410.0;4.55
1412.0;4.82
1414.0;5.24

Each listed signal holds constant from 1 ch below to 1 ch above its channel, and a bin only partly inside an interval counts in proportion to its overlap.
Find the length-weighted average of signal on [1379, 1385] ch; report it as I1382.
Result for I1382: 2.37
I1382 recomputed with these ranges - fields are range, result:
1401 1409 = 4.05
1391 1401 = 3.67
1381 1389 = 2.65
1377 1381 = 2.42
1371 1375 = 3.62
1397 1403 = 3.77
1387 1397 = 3.47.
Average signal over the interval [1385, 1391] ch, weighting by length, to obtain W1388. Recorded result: 3.07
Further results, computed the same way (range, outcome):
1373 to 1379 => 2.99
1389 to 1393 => 3.51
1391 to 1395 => 3.55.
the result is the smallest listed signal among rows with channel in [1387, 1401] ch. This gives 3.09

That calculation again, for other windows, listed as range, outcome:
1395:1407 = 3.66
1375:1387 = 2.27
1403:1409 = 3.89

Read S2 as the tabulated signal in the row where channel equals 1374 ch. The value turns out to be 3.45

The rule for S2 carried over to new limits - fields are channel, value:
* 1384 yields 2.47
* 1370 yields 4.24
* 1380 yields 2.27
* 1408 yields 4.24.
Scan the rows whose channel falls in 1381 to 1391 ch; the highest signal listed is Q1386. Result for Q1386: 3.48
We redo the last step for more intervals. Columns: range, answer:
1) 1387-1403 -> 3.84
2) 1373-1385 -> 3.45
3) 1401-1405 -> 3.89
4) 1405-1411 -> 4.55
